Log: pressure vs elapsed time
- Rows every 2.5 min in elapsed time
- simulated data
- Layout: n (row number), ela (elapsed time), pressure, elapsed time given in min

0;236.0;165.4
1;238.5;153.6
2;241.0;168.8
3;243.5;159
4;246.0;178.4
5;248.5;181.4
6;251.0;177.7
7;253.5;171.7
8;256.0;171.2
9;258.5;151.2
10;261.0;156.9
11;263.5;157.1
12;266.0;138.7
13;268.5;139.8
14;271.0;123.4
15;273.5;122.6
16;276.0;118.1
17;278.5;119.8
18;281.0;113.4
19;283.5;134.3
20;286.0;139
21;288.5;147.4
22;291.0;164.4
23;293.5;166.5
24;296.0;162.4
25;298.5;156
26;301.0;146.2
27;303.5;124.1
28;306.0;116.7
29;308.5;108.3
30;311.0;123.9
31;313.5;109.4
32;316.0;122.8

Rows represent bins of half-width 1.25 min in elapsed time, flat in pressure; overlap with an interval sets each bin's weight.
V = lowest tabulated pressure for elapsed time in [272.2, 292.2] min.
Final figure 113.4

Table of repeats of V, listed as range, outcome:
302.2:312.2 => 108.3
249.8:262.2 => 151.2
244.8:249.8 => 178.4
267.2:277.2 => 118.1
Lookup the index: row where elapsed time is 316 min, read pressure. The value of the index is 122.8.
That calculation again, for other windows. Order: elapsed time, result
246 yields 178.4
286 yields 139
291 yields 164.4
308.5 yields 108.3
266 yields 138.7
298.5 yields 156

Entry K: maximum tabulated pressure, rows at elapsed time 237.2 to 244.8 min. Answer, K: 168.8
